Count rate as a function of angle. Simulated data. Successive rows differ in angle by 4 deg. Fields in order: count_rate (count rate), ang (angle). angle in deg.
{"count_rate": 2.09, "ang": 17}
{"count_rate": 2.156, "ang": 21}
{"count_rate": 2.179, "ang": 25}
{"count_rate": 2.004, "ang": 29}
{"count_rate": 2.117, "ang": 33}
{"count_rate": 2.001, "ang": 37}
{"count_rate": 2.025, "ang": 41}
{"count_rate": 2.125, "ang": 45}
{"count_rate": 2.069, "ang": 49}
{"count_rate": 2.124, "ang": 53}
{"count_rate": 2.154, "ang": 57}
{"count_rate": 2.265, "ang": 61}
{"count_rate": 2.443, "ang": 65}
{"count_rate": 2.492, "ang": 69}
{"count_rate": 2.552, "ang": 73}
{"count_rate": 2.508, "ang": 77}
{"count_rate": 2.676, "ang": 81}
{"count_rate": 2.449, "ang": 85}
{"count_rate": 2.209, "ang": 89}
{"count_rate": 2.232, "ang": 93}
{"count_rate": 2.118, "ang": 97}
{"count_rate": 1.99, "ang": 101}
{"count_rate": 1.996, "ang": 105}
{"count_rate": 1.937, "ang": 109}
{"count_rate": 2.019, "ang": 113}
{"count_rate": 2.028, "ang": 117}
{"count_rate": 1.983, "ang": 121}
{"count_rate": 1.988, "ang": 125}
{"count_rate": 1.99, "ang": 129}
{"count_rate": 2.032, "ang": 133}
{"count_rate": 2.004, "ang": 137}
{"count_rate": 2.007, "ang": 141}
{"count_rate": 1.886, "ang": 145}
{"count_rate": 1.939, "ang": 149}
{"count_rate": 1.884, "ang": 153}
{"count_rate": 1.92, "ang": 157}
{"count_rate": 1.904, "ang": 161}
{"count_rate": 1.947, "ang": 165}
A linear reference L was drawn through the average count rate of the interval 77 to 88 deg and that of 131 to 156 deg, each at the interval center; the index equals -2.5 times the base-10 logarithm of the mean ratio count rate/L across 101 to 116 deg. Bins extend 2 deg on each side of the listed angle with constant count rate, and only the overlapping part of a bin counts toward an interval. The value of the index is 0.15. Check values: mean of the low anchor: 2.52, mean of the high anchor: 1.96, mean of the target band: 1.99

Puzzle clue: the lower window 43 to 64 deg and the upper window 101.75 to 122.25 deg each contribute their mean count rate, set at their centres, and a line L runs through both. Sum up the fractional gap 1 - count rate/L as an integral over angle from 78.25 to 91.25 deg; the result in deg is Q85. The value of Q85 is -2.3 deg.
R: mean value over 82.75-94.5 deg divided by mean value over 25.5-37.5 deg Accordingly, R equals 1.12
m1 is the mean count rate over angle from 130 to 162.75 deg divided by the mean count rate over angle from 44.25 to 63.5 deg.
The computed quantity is 0.90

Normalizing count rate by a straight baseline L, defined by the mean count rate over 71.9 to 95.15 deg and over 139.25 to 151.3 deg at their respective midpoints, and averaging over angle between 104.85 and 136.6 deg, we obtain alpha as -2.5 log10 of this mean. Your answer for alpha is 0.07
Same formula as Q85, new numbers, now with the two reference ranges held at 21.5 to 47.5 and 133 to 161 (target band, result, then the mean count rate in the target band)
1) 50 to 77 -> -3.92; 2.34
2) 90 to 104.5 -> -0.75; 2.11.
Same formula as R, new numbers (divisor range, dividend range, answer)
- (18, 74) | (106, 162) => 0.90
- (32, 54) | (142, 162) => 0.92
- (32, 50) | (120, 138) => 0.97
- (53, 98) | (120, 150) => 0.84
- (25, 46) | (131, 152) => 0.95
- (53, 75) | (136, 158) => 0.82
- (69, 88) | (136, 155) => 0.77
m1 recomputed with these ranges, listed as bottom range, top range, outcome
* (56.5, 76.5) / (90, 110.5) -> 0.86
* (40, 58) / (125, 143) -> 0.96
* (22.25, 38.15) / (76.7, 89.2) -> 1.20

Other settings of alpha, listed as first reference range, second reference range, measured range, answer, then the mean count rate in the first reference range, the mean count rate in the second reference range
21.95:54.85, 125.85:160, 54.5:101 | -0.157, 2.08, 1.96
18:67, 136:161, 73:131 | -0.072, 2.14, 1.93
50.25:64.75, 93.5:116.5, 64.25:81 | -0.175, 2.21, 2.03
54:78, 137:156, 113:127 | 0.044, 2.39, 1.94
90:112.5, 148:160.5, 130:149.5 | -0.014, 2.06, 1.91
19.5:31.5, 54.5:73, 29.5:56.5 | 0.074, 2.11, 2.36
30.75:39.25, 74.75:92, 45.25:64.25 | 0.024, 2.06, 2.45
